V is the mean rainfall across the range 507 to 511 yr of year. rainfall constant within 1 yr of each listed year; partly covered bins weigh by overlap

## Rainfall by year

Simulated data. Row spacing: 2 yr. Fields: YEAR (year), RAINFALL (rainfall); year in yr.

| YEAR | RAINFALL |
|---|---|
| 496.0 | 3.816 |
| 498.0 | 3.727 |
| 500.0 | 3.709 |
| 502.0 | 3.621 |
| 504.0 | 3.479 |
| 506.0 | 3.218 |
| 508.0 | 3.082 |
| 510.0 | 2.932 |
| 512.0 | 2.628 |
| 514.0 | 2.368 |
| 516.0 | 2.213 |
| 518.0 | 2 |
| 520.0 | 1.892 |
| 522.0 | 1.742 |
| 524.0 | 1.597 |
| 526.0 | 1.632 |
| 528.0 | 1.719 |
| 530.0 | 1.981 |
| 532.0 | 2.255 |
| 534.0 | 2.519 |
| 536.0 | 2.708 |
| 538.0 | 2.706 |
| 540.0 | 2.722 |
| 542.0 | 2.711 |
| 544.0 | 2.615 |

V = 3.01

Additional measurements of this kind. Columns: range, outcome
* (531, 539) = 2.55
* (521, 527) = 1.66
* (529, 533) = 2.12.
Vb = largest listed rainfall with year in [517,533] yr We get 2.255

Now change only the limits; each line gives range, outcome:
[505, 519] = 3.218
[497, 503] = 3.727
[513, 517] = 2.368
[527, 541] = 2.722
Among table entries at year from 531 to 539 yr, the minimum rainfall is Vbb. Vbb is 2.255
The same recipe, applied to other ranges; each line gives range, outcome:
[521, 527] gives 1.597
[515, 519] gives 2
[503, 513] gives 2.628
